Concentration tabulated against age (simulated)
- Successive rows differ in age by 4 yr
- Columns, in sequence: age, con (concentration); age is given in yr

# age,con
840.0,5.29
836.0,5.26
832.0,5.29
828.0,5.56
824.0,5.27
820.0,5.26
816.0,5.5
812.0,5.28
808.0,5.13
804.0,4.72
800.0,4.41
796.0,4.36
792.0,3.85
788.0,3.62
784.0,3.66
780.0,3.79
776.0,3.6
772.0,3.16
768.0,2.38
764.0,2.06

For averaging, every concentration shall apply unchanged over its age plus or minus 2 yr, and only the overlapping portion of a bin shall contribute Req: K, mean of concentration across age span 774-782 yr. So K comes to 3.7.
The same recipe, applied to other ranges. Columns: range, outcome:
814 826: 5.34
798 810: 4.75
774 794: 3.7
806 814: 5.21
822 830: 5.41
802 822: 5.18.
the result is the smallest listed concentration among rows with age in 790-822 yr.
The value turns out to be 3.85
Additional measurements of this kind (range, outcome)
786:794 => 3.62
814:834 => 5.26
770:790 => 3.16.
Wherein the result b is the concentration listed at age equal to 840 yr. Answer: 5.29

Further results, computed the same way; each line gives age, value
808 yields 5.13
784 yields 3.66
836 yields 5.26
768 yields 2.38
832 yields 5.29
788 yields 3.62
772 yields 3.16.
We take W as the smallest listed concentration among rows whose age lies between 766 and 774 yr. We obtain 2.38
